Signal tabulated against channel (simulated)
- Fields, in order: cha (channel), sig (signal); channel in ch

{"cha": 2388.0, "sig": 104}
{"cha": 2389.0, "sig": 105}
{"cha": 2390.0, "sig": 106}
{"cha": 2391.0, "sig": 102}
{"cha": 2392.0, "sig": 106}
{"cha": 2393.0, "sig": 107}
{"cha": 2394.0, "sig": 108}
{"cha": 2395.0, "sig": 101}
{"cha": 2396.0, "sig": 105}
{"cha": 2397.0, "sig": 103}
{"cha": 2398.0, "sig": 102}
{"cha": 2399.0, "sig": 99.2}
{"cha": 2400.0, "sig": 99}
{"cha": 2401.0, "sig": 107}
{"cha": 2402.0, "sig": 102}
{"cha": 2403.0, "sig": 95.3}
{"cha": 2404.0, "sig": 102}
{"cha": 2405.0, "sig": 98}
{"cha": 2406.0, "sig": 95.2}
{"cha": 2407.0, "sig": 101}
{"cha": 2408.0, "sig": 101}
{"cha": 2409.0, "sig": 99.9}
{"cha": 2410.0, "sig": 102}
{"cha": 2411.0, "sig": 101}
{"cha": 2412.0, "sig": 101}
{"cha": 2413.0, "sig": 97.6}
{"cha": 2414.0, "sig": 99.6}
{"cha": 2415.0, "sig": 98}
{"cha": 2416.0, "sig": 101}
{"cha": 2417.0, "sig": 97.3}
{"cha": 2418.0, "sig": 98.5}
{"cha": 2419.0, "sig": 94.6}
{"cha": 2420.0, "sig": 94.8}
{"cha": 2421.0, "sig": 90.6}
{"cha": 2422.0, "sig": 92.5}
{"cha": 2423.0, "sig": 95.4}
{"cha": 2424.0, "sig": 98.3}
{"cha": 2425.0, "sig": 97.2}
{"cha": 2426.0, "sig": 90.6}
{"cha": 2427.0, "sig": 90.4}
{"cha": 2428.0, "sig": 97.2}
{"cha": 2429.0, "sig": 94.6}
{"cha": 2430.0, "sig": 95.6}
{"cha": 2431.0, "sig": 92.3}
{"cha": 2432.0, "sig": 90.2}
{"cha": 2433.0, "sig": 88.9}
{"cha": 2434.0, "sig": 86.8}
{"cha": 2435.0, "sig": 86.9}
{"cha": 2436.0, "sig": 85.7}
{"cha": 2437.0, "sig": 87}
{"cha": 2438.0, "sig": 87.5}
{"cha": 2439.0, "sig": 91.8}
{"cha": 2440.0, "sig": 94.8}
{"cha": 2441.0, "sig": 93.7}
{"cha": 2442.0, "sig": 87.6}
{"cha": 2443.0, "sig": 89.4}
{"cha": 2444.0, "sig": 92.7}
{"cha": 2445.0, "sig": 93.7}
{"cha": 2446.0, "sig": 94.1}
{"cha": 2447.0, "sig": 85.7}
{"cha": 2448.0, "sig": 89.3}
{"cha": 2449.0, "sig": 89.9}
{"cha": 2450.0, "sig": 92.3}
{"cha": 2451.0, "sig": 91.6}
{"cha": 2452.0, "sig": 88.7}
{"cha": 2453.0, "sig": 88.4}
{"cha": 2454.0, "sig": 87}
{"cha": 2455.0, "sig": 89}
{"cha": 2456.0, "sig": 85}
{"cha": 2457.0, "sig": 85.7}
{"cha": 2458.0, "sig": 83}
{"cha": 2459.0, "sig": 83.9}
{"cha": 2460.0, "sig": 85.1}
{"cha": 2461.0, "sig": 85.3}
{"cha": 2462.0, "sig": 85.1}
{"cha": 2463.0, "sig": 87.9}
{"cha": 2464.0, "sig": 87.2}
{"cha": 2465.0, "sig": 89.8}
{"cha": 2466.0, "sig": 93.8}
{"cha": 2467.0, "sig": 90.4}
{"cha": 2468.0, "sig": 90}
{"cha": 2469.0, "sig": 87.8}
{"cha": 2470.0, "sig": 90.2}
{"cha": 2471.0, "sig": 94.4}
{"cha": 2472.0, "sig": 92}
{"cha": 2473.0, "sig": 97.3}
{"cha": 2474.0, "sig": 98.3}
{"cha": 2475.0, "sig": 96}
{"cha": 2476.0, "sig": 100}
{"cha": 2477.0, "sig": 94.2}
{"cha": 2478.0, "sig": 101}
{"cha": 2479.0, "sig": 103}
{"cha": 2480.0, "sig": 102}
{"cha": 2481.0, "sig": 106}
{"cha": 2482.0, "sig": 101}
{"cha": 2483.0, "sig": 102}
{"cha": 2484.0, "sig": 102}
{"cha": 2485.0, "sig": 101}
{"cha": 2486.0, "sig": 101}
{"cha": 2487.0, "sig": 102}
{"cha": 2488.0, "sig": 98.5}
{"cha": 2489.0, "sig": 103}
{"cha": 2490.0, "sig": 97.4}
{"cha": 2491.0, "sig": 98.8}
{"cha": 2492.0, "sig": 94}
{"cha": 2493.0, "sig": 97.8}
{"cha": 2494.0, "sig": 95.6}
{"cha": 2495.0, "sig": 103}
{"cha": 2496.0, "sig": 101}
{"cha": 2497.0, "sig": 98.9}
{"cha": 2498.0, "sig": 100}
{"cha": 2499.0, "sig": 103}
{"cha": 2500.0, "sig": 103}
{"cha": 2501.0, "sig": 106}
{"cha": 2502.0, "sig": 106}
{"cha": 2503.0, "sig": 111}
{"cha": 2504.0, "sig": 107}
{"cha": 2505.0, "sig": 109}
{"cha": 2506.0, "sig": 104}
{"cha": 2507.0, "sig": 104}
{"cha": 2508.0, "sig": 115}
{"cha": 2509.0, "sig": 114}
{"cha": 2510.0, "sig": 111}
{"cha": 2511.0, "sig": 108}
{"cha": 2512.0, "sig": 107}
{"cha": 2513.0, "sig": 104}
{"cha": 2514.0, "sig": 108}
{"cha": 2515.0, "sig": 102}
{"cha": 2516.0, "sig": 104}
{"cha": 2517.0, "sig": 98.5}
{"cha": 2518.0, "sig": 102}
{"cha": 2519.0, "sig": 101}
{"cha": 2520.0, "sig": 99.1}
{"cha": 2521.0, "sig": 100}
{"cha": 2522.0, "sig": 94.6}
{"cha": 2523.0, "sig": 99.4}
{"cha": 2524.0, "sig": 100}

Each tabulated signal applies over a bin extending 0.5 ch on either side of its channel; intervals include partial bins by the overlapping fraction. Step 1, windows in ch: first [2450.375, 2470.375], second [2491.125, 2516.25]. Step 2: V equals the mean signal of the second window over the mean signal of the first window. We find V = 1.2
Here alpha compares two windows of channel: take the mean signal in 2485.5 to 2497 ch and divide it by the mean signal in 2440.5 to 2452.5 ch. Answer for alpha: 1.1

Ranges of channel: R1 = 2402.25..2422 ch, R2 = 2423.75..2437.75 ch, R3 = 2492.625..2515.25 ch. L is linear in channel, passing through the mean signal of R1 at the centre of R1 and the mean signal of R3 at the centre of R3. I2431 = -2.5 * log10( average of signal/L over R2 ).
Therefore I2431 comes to 0.09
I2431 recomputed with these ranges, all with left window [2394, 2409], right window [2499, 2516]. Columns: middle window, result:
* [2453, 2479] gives 0.158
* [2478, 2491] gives 0.046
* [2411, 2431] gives 0.066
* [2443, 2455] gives 0.152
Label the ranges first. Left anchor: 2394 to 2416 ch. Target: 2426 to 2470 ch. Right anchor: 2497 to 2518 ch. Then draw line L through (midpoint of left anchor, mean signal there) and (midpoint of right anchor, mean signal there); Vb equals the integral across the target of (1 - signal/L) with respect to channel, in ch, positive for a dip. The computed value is 5.8 ch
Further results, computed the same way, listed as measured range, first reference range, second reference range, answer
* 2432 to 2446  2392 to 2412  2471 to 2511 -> 1.6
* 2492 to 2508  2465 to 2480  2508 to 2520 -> -0.2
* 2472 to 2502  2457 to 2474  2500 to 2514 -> -0.4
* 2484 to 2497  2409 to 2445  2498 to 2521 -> 0.4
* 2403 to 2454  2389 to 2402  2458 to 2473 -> 1.5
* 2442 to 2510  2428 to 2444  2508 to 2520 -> 1.4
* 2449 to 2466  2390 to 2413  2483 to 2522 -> 2.5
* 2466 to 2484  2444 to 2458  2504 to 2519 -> -0.2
